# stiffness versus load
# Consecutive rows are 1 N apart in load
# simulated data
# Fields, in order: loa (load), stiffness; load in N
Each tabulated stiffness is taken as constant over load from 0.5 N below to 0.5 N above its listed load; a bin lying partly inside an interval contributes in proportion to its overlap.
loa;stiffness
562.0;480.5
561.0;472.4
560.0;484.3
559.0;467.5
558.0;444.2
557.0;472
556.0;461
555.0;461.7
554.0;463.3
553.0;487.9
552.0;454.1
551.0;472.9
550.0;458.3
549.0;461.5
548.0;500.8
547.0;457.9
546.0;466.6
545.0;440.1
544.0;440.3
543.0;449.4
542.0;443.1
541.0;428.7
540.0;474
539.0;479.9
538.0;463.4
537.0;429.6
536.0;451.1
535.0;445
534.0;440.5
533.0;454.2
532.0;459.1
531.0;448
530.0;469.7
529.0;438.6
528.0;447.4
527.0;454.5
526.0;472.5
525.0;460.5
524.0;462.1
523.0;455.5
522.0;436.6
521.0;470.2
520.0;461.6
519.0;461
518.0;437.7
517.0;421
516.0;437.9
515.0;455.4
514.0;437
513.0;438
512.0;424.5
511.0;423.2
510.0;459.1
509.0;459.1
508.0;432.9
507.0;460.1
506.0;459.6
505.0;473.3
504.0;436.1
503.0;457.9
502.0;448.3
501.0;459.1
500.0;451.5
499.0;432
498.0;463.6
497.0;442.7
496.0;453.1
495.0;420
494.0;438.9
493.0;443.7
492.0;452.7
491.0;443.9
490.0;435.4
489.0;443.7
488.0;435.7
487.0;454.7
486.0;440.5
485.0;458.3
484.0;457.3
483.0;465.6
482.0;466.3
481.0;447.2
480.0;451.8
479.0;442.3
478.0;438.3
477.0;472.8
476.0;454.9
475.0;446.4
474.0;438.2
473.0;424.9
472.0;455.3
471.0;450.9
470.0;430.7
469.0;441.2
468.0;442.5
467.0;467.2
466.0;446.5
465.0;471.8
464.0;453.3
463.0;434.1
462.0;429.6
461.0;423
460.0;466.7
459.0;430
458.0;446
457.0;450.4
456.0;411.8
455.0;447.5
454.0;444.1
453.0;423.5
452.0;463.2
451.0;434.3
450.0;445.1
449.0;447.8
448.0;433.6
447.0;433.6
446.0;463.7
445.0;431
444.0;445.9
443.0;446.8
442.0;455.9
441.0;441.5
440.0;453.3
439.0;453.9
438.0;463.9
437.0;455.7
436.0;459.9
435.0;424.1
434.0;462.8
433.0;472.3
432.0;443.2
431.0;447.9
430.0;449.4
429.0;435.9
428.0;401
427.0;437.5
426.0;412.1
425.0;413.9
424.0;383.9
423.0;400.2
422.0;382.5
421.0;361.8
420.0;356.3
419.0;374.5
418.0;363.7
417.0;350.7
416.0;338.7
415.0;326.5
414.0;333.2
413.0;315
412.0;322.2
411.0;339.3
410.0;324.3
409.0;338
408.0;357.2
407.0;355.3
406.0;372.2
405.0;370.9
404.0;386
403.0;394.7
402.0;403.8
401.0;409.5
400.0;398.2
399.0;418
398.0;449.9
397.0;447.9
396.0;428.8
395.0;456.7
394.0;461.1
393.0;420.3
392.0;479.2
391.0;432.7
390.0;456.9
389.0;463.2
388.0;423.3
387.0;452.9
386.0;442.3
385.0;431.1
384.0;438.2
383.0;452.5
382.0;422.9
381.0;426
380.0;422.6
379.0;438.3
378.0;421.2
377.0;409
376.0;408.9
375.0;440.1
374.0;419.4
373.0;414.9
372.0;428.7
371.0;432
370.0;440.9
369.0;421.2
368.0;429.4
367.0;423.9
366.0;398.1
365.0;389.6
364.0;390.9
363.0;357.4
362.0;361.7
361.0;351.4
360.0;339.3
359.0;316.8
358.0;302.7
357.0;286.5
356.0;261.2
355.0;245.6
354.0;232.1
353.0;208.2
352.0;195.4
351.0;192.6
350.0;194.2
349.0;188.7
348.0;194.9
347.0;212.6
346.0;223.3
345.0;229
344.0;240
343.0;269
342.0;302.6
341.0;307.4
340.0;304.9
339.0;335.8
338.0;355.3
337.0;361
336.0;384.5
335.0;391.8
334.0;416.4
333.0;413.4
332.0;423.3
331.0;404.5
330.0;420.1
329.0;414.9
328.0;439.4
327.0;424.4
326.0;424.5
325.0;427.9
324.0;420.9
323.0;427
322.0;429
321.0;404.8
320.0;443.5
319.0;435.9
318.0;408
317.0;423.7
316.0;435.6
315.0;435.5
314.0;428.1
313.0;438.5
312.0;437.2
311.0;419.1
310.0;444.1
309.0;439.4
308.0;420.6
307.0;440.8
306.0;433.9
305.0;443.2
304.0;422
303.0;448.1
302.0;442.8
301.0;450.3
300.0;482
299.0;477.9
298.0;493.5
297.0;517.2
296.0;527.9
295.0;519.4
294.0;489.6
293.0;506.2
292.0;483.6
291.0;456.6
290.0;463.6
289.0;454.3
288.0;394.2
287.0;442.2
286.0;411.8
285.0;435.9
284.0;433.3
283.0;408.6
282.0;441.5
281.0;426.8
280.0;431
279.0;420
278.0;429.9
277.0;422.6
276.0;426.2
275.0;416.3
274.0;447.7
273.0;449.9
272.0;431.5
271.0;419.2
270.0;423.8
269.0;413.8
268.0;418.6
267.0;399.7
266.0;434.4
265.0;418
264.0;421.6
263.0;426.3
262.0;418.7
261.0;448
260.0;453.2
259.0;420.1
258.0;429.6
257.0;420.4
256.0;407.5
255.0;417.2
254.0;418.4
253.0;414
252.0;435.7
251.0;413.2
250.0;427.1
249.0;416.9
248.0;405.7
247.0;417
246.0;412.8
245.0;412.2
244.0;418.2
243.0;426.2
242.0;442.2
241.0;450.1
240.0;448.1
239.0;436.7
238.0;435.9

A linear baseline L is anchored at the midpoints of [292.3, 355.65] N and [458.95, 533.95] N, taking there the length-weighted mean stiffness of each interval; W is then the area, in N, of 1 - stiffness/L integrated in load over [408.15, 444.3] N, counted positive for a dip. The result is 1.8 N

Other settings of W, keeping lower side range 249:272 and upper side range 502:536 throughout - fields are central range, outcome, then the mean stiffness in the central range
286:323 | -2.0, 450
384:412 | 1.7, 410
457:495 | -0.1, 447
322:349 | 5.0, 351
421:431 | 0.6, 412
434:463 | -0.1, 444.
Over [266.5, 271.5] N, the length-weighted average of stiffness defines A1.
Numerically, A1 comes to 415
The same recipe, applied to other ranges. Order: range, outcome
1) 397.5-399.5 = 434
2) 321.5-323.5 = 428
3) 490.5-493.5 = 447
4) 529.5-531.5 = 459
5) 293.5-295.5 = 504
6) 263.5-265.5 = 420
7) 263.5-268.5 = 418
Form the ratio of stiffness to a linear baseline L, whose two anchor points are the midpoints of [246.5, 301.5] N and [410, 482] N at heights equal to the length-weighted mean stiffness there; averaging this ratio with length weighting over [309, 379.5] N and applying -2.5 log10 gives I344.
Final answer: 0.19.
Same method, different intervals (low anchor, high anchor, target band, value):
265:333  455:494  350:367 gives 0.41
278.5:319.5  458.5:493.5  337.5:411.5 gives 0.22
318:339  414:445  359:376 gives 0.03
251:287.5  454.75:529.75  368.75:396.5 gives 0.00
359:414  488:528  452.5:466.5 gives -0.02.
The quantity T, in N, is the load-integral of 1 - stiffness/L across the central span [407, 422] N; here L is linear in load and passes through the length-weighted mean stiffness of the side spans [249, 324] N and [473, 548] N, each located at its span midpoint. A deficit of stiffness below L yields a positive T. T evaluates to 3.4 N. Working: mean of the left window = 437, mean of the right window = 450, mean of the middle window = 345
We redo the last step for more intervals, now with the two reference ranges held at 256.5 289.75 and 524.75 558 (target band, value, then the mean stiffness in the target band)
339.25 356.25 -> 7.8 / 236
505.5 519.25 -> 0.3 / 443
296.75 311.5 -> -0.7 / 451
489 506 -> 0.2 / 447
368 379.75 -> 0.4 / 425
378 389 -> 0.1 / 436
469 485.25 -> 0.0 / 450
